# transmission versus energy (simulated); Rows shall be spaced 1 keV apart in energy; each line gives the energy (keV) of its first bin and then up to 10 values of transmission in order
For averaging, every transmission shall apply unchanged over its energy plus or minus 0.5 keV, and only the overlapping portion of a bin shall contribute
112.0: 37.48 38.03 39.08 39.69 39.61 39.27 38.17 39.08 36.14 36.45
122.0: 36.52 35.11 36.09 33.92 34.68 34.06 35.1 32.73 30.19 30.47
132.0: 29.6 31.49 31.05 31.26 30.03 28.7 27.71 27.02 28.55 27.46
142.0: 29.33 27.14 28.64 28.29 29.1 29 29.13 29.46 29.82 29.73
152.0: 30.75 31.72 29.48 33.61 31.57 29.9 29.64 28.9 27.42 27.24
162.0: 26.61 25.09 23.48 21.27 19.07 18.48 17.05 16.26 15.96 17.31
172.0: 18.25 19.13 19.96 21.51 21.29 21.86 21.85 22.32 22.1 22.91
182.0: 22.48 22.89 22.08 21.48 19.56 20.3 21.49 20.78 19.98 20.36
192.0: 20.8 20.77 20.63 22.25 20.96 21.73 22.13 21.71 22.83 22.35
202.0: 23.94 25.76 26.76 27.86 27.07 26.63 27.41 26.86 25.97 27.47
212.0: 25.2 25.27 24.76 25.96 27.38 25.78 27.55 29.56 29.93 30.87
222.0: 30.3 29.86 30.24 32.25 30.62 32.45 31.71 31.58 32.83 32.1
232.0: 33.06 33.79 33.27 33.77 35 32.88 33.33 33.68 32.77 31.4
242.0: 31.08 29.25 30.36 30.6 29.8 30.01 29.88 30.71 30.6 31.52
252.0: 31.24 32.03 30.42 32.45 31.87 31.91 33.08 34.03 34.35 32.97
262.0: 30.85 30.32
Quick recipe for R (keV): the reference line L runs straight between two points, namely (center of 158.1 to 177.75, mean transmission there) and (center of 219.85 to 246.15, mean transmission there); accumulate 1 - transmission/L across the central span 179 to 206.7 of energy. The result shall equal 3.37 keV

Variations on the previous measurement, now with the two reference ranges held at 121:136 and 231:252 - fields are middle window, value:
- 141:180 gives 9.0 keV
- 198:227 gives 4.6 keV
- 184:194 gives 3.6 keV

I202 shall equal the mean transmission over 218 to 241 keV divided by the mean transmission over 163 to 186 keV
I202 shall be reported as 1.6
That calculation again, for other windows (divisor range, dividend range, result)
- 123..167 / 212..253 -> 1.04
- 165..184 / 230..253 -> 1.58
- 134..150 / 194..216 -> 0.86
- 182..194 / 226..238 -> 1.56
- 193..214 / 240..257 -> 1.26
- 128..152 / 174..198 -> 0.72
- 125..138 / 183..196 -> 0.66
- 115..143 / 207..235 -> 0.89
